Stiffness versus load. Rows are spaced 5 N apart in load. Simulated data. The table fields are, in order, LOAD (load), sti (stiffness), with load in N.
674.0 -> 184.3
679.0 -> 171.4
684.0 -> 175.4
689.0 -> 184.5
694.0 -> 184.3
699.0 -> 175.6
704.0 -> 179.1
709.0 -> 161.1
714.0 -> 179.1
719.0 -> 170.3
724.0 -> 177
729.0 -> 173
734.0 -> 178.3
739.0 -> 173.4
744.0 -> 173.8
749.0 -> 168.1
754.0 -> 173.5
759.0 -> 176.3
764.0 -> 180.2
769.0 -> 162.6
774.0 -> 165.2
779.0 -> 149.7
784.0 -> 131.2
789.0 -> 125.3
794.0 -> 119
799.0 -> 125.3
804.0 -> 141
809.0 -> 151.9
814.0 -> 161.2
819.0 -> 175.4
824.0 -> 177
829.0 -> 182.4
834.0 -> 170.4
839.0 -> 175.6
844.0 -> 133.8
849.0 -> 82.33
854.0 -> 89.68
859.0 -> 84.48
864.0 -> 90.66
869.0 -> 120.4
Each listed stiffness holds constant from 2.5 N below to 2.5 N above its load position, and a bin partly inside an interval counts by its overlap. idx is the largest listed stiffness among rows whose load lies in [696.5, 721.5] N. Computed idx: 179.1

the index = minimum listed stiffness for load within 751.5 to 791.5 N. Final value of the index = 125.3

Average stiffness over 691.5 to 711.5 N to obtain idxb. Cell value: 175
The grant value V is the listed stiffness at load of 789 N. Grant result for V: 125.3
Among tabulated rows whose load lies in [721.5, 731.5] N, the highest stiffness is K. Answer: 177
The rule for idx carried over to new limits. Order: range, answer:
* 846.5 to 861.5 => 89.68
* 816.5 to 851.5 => 182.4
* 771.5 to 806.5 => 165.2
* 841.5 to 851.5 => 133.8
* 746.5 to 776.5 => 180.2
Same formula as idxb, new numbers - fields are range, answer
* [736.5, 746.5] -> 174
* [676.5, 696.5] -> 179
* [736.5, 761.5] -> 173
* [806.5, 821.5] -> 163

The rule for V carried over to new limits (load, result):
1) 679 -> 171.4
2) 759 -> 176.3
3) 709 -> 161.1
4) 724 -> 177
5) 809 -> 151.9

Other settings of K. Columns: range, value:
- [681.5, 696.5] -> 184.5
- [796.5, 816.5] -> 161.2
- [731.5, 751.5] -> 178.3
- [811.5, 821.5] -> 175.4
